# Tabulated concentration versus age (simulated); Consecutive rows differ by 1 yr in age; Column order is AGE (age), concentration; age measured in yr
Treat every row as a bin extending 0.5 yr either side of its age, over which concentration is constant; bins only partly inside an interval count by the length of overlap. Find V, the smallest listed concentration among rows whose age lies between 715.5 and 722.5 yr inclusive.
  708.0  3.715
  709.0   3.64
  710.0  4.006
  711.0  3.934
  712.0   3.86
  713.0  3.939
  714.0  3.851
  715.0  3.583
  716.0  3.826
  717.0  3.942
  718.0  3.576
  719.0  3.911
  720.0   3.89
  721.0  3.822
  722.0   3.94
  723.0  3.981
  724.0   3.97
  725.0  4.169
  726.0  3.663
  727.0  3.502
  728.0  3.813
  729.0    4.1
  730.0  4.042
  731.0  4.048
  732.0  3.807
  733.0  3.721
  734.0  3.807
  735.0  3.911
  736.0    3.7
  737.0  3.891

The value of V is 3.576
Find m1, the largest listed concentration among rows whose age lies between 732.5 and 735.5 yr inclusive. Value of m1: 3.911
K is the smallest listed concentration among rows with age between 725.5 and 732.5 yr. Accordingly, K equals 3.502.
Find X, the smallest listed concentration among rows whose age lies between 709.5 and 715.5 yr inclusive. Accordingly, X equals 3.583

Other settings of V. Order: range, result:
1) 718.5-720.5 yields 3.89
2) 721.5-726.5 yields 3.663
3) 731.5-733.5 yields 3.721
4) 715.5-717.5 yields 3.826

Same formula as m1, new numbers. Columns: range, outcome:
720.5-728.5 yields 4.169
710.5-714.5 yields 3.939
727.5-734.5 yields 4.1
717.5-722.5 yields 3.94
